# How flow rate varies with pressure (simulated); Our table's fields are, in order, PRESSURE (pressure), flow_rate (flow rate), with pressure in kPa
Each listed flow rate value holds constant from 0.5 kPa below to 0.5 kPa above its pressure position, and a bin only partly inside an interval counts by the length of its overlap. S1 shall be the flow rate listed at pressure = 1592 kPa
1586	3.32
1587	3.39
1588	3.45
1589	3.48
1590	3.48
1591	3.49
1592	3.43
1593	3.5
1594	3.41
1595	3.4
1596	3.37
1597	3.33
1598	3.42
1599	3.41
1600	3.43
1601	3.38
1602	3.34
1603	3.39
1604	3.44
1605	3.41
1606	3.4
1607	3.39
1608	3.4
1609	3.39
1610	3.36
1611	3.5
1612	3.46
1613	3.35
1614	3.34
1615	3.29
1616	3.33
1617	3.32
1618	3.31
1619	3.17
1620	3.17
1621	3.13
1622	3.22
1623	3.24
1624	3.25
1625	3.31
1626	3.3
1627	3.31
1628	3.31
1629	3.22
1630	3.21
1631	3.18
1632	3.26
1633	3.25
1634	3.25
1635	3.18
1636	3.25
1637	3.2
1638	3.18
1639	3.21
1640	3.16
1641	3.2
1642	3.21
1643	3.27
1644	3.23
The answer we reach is 3.43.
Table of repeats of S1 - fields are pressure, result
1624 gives 3.25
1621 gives 3.13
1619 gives 3.17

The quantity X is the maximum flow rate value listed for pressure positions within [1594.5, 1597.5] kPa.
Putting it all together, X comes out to 3.4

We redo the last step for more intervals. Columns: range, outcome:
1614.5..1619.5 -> 3.33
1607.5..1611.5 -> 3.5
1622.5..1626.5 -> 3.31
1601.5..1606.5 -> 3.44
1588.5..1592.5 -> 3.49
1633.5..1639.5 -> 3.25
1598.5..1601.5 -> 3.43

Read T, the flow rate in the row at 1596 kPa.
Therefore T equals 3.37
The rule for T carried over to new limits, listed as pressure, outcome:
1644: 3.23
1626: 3.3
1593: 3.5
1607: 3.39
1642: 3.21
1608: 3.4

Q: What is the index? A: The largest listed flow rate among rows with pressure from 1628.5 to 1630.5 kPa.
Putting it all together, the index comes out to 3.22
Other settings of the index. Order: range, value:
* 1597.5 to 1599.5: 3.42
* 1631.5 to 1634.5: 3.26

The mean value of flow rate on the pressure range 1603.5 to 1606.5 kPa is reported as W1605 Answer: 3.42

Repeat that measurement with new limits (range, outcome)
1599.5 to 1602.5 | 3.38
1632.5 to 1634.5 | 3.25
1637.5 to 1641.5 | 3.19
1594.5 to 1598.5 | 3.38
